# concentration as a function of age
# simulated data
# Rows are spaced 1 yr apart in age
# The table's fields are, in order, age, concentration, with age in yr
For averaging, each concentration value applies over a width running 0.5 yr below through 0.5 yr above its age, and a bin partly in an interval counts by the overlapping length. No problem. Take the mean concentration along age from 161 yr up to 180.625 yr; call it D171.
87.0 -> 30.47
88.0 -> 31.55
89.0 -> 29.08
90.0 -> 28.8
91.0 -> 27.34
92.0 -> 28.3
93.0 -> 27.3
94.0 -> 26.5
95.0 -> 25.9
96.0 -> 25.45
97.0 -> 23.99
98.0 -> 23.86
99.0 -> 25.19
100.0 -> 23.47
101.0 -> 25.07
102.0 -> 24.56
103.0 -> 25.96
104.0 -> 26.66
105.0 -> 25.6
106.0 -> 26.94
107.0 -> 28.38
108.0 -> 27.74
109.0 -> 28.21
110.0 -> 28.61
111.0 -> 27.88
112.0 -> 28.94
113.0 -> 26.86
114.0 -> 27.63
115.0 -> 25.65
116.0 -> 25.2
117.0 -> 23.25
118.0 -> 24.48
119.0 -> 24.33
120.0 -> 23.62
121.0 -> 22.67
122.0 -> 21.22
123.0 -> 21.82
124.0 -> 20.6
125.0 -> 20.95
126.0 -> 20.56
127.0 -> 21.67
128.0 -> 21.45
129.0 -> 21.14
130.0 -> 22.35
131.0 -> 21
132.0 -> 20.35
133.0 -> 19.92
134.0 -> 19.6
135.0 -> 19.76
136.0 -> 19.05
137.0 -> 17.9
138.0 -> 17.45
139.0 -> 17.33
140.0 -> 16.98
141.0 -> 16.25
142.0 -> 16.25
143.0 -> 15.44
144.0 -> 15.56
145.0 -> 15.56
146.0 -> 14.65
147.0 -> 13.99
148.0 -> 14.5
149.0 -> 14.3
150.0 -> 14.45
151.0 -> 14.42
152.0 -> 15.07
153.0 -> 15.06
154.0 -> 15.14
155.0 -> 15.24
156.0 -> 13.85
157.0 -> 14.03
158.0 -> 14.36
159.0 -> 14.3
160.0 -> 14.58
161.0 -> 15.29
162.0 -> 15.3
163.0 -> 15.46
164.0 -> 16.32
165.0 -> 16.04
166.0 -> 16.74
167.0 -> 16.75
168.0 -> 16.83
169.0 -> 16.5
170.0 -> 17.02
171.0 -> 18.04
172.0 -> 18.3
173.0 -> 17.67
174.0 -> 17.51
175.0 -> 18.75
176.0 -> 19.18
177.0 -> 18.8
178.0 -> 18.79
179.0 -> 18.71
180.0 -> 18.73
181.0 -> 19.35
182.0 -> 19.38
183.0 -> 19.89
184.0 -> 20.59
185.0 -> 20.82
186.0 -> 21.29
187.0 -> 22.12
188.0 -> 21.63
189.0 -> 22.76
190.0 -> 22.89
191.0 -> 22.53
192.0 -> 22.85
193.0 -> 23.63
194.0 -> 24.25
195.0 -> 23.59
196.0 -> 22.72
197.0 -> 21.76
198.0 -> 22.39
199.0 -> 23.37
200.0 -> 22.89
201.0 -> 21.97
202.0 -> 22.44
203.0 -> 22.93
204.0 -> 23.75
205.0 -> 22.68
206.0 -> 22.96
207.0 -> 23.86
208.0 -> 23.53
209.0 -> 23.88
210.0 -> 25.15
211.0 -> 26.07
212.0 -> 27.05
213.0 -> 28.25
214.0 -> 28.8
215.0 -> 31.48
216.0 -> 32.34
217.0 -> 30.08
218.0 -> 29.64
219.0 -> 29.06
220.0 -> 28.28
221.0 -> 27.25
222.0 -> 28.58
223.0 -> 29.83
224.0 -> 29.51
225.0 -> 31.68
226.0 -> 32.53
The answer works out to 17.4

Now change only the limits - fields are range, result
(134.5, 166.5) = 15.6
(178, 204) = 21.8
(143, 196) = 17.8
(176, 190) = 20.3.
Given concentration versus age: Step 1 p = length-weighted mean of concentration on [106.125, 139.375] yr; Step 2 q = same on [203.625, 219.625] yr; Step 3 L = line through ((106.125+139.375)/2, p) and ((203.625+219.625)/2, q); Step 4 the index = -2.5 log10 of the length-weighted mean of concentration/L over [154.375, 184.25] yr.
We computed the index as 0.42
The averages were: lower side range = 23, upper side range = 26.8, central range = 17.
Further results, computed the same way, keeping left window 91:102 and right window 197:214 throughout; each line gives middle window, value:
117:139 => 0.194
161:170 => 0.451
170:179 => 0.314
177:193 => 0.167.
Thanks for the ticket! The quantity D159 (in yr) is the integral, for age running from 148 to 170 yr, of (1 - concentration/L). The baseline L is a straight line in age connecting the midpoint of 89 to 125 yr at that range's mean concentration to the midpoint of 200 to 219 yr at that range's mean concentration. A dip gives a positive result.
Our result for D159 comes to 9.0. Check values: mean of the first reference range 25.6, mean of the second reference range 25.9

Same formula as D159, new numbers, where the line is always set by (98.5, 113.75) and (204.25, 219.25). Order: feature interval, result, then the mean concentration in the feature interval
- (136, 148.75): 5.1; 16.1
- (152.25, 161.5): 4.2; 14.7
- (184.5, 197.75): 2.1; 22.5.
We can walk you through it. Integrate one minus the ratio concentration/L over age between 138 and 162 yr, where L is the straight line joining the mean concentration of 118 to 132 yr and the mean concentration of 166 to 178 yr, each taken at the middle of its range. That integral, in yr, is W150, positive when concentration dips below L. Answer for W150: 5.6 yr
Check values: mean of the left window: 21.8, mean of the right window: 17.8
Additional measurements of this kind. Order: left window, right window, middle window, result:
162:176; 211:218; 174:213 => 2.4 yr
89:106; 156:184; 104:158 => 4.3 yr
